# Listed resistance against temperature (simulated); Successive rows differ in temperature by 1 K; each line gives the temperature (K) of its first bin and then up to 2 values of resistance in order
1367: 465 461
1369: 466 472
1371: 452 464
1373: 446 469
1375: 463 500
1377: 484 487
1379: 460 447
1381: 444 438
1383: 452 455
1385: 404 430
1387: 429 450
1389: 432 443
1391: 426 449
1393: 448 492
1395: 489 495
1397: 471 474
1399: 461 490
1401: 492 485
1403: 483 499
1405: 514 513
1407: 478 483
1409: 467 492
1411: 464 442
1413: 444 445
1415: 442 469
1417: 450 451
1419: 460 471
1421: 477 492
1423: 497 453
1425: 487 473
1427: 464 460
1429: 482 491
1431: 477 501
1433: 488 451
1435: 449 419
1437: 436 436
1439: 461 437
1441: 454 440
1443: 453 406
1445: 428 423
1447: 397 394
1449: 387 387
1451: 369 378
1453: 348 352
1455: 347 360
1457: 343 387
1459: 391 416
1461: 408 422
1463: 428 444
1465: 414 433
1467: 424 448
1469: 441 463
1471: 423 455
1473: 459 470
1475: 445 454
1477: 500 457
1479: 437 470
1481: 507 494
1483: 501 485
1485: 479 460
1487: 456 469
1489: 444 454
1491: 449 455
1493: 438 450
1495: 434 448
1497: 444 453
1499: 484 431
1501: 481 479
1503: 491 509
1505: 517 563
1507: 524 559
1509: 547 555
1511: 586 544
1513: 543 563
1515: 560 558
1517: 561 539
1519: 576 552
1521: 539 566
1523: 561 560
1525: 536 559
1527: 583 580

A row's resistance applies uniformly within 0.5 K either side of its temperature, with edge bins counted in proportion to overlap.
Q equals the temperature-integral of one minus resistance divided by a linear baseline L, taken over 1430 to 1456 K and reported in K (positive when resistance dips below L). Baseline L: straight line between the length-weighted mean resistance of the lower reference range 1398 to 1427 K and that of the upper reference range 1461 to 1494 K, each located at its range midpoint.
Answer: 2.5 K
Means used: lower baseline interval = 474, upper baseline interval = 455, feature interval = 421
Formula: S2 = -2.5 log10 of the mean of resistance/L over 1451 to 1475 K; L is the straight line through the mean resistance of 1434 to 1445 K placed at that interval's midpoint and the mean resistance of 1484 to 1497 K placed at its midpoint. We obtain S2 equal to 0.09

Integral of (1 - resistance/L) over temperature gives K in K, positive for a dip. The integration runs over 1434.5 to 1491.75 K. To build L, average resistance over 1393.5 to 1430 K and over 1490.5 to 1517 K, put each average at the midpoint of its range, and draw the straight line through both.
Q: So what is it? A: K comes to 7.0 K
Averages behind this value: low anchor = 475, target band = 432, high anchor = 504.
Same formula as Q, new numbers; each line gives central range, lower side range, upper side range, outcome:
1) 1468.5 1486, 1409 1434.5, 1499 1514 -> 1.3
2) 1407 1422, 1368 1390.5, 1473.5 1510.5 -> 0.0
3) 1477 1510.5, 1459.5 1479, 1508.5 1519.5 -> 1.7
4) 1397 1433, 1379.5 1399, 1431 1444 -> -1.9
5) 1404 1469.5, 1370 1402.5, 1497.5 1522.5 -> 6.5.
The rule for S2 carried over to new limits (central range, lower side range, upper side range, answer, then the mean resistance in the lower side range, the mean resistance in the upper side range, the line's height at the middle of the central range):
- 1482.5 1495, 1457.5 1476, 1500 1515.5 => 0.06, 432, 531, 485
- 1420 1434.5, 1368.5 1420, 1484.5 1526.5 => 0.00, 464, 509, 477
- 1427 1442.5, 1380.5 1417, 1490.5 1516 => 0.04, 463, 501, 476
